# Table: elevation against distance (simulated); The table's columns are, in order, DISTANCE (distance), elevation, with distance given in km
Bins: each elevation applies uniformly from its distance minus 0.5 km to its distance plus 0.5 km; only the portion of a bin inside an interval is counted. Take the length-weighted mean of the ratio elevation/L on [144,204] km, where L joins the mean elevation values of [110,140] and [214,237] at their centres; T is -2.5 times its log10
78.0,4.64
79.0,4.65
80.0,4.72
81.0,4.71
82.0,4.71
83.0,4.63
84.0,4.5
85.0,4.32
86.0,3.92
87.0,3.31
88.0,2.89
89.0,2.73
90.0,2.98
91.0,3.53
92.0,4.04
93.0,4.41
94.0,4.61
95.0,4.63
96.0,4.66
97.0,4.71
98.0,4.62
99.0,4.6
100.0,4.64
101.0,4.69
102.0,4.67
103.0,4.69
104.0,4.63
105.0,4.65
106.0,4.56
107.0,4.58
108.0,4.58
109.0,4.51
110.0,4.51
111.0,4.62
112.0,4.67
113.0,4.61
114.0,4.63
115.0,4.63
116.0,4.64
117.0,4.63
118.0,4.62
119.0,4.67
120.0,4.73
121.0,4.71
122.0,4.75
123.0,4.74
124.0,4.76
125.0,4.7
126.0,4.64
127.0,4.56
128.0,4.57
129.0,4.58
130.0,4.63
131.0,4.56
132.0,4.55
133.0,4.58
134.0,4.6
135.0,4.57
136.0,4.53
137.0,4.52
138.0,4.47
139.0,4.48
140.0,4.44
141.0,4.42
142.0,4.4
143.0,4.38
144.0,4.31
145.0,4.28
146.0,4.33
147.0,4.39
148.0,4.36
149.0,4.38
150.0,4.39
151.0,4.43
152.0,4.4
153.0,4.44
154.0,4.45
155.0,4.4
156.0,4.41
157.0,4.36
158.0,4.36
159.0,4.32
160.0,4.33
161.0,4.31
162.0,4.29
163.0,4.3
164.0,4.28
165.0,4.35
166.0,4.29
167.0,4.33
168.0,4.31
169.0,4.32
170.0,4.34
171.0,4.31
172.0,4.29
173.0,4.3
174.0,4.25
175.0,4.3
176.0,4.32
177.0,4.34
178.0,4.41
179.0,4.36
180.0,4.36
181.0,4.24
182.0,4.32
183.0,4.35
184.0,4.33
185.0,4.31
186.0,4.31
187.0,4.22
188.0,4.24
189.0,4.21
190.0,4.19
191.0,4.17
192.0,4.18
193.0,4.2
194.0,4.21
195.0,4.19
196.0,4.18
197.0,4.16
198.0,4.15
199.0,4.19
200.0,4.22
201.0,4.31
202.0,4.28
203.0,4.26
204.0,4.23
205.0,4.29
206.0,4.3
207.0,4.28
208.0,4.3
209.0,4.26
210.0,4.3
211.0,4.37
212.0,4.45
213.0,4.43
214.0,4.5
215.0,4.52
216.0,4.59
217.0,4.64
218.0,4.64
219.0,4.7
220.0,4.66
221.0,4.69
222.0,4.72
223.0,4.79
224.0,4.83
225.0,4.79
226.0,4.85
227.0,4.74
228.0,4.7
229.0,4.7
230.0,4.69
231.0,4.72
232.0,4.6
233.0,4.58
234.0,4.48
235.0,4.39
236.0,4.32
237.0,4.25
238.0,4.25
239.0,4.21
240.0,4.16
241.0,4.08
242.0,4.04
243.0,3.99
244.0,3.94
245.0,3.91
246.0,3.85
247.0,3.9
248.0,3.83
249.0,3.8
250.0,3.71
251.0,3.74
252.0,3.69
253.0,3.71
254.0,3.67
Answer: 0.079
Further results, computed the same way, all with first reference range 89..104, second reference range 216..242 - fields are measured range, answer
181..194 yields 0.06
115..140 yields -0.05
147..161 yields 0.01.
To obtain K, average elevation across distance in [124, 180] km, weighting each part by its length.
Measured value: 4.41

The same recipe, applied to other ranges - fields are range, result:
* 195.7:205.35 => 4.23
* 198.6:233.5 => 4.52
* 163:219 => 4.31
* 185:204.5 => 4.22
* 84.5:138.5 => 4.45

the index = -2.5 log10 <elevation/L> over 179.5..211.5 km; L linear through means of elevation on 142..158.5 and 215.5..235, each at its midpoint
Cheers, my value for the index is 0.08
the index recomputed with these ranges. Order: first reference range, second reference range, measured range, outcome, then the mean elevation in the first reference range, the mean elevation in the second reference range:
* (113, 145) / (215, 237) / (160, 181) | 0.07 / 4.58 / 4.65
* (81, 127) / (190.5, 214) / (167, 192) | 0.00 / 4.43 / 4.26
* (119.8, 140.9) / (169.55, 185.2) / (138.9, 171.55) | 0.02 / 4.6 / 4.32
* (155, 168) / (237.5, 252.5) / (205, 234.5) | -0.13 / 4.33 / 3.94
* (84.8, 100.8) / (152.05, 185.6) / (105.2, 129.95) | -0.12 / 4.04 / 4.33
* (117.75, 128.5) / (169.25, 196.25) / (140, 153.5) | 0.03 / 4.68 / 4.28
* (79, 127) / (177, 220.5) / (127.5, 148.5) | -0.02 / 4.44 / 4.33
